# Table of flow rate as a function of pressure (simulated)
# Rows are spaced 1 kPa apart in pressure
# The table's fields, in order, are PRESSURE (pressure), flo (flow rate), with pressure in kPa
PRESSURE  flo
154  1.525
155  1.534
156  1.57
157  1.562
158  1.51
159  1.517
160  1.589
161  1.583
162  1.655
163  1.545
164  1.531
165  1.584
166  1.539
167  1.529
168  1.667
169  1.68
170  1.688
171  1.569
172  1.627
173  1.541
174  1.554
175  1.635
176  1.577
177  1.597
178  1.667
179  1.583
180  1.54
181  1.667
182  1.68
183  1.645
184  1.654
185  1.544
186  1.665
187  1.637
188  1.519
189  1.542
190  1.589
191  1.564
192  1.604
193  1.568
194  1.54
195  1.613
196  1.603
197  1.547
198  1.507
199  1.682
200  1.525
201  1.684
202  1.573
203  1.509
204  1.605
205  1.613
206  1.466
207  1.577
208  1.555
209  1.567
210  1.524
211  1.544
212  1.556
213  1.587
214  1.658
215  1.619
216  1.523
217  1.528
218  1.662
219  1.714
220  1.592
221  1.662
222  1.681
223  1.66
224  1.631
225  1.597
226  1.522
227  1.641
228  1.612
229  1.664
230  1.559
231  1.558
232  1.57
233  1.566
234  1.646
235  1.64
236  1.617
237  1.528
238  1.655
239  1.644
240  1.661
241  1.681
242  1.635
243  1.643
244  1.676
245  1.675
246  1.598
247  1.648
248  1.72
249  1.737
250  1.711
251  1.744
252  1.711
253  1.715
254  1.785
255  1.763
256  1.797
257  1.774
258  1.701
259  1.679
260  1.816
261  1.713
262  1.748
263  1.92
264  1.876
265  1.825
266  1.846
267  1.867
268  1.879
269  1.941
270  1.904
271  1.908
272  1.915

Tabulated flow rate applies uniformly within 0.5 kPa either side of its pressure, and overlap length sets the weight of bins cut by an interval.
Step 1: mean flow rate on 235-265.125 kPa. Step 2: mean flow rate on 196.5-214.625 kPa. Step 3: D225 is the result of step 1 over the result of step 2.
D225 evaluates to 1.09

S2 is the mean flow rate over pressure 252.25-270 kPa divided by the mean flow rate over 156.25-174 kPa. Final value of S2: 1.14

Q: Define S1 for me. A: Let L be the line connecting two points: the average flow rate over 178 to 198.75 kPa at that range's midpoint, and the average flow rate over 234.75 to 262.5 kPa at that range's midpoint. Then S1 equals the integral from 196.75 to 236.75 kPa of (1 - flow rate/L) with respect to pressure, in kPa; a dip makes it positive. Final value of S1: 1.2 kPa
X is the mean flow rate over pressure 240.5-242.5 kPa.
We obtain 1.66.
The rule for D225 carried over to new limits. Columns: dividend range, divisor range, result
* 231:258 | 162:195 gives 1.05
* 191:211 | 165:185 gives 0.98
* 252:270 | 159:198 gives 1.13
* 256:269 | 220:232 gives 1.12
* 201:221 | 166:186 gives 0.98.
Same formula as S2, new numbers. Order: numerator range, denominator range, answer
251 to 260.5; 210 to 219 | 1.10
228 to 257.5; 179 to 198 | 1.05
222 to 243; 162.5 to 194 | 1.01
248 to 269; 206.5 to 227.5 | 1.11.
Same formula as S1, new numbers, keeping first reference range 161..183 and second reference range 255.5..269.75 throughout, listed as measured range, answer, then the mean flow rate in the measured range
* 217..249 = 2.10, 1.63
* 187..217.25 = 1.84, 1.57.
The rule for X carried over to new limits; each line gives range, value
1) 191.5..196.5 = 1.59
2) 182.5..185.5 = 1.61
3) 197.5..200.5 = 1.57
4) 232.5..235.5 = 1.62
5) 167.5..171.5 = 1.65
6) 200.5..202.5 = 1.63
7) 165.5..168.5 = 1.58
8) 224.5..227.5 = 1.59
